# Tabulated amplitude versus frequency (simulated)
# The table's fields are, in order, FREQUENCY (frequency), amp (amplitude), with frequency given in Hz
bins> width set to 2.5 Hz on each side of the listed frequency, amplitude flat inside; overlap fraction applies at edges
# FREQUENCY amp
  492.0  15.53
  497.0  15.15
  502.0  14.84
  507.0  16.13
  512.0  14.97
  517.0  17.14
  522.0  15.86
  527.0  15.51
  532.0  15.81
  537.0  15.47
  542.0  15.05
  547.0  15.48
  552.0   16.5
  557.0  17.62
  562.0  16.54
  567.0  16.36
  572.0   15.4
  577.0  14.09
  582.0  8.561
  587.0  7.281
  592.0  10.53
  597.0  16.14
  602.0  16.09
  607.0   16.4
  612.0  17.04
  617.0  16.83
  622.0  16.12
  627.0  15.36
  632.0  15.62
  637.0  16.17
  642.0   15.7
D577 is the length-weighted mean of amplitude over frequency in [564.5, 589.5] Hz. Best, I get 12.3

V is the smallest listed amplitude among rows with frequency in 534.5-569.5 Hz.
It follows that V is 15.05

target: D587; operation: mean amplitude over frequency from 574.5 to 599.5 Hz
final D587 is 11.3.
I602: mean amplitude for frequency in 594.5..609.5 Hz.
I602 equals 16.2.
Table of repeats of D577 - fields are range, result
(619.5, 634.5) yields 15.7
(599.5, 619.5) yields 16.6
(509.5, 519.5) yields 16.1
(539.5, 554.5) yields 15.7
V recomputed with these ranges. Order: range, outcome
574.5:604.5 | 7.281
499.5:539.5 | 14.84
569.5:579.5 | 14.09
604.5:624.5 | 16.12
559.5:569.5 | 16.36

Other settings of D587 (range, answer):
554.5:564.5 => 17.1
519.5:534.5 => 15.7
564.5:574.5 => 15.9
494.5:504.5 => 15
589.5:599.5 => 13.3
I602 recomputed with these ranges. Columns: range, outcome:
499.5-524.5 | 15.8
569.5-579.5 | 14.7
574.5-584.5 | 11.3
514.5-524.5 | 16.5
